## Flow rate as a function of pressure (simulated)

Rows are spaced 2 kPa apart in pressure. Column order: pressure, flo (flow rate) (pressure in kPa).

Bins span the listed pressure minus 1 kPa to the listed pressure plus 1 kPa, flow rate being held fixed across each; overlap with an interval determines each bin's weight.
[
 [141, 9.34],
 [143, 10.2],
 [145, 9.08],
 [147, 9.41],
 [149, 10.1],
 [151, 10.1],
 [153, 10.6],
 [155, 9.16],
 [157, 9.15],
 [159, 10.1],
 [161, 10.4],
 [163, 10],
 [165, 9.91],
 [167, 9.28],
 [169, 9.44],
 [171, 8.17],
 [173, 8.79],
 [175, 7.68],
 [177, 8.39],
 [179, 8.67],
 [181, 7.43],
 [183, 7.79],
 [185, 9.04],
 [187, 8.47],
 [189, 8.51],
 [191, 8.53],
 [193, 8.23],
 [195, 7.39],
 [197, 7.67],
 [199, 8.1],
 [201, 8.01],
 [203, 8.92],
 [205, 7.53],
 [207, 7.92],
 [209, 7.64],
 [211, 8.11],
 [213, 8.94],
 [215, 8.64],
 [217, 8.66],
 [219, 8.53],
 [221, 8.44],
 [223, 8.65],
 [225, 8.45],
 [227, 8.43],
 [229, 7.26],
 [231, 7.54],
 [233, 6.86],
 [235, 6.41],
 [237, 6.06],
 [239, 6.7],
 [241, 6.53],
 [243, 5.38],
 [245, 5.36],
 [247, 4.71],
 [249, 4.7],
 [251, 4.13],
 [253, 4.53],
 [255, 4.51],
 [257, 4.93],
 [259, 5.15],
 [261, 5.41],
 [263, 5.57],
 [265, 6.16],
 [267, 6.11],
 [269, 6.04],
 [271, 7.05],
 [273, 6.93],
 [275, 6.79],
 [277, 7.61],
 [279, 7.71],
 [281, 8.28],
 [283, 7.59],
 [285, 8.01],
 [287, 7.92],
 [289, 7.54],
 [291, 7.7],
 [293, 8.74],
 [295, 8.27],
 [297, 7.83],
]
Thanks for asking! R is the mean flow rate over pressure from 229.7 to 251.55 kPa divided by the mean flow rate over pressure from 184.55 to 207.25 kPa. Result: 0.7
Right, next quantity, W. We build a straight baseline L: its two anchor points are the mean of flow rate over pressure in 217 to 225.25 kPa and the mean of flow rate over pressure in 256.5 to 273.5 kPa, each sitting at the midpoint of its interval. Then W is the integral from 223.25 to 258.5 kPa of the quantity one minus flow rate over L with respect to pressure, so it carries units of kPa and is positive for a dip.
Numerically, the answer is 6.5 kPa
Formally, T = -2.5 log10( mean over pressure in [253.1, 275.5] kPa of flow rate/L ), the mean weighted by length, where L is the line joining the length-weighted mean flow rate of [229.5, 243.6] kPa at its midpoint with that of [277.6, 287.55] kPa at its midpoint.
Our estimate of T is 0.26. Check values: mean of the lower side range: 6.56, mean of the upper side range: 7.89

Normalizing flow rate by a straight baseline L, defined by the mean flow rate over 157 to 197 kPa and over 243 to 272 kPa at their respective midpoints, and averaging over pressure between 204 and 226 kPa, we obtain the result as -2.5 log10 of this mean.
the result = -0.17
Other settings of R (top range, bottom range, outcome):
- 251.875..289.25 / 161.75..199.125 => 0.76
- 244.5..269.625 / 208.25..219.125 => 0.61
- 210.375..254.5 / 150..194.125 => 0.77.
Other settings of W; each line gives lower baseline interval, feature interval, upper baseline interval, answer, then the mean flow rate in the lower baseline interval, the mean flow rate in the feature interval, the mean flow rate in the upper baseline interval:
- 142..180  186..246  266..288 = 4.9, 9.4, 7.73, 7.28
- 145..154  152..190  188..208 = 0.5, 9.94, 9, 8.08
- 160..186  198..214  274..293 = 0.7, 8.85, 8.15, 7.74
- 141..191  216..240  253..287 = -0.3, 9.15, 7.67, 6.47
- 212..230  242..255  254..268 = 3.2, 8.44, 4.78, 5.41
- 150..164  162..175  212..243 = 0.6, 9.93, 9.14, 7.66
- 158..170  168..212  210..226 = 4.9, 9.85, 8.2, 8.55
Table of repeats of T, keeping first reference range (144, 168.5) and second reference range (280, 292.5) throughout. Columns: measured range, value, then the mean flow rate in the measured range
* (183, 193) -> 0.10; 8.51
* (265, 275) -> 0.24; 6.52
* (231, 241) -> 0.29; 6.61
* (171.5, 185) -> 0.15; 8.19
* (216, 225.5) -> 0.03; 8.55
